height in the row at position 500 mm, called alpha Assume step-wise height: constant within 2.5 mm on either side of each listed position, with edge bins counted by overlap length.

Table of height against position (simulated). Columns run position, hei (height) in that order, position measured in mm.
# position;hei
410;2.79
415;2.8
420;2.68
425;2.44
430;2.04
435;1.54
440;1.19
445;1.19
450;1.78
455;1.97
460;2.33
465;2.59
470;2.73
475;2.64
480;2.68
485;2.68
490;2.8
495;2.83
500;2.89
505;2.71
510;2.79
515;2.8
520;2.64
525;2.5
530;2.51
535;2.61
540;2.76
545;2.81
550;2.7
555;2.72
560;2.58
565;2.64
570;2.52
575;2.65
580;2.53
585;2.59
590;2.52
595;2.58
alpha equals 2.89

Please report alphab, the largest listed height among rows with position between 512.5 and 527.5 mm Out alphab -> 2.8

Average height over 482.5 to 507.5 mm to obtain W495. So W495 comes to 2.78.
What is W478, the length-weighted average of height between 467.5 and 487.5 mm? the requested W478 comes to 2.68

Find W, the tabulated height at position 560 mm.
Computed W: 2.58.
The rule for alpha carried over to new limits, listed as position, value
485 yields 2.68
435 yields 1.54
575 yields 2.65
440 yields 1.19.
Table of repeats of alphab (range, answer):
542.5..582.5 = 2.81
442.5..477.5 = 2.73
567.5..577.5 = 2.65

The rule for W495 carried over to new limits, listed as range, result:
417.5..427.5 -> 2.56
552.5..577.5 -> 2.62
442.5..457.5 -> 1.65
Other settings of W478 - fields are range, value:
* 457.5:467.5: 2.46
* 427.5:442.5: 1.59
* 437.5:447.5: 1.19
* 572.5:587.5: 2.59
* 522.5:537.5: 2.54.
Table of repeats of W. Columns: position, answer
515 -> 2.8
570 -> 2.52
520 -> 2.64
